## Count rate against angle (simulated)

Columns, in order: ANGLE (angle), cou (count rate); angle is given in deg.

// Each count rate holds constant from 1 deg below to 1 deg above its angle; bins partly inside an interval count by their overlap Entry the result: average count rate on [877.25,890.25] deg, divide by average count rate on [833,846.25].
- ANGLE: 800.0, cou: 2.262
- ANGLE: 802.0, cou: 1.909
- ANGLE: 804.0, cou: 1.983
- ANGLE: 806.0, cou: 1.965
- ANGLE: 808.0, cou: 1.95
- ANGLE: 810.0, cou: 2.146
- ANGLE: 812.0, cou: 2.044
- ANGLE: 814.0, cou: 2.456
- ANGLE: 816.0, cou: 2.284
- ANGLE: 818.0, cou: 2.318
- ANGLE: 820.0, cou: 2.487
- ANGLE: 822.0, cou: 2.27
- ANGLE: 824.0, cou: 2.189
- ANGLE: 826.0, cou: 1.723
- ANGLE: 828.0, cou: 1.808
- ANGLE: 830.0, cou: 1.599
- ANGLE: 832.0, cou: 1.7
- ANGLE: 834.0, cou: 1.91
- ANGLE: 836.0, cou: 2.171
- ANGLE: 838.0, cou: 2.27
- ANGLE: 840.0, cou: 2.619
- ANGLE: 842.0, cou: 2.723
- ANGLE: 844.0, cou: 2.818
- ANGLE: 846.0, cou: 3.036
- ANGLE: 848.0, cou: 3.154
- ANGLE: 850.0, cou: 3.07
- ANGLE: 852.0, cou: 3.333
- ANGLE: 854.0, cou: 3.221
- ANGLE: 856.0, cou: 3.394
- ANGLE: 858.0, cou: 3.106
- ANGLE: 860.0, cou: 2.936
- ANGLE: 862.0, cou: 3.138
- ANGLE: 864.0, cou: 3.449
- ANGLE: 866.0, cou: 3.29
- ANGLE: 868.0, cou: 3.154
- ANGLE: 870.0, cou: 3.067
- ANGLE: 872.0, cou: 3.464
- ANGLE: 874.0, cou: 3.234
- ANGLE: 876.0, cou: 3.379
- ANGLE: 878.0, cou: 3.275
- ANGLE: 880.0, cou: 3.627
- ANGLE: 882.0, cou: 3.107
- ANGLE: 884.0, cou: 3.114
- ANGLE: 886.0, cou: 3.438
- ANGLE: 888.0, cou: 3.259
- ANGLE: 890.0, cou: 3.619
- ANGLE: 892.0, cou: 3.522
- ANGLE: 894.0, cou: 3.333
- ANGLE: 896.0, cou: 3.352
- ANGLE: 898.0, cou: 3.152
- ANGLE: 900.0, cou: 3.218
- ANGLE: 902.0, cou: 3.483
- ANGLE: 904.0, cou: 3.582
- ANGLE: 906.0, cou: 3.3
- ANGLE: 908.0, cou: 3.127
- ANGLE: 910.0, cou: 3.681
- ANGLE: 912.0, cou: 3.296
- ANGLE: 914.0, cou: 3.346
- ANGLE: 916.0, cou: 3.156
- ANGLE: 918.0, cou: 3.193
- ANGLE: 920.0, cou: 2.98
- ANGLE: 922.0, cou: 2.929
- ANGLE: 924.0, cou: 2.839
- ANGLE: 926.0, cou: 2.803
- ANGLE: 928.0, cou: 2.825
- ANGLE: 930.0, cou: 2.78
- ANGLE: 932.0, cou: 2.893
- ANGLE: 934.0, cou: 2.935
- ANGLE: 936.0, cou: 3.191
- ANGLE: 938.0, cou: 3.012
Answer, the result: 1.35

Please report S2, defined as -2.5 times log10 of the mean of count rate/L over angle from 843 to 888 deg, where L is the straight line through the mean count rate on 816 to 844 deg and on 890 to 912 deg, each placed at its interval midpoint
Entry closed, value -0.166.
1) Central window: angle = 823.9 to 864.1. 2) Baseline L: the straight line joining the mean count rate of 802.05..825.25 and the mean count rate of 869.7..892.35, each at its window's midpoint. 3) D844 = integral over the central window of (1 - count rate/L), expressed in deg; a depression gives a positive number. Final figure 1.5 deg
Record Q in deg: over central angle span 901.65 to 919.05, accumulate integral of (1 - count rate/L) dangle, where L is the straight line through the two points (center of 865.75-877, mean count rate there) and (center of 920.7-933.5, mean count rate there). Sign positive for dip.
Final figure -2.2 deg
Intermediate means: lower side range 3.26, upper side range 2.85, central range 3.35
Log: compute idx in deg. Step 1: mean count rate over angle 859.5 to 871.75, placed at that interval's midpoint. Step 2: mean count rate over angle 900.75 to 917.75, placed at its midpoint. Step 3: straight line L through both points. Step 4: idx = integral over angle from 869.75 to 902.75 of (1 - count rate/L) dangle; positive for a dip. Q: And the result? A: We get -0.6 deg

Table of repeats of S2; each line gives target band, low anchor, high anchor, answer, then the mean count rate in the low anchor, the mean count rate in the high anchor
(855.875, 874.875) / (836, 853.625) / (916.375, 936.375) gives -0.12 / 2.85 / 2.94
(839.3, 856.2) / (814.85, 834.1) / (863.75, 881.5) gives -0.14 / 2.04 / 3.32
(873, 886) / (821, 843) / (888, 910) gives -0.10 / 2.09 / 3.38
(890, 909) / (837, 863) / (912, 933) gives -0.13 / 2.99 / 2.99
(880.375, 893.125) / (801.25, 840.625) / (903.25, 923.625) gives -0.16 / 2.09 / 3.24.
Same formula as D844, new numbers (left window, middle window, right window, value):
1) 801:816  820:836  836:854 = 3.5 deg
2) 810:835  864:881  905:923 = -3.9 deg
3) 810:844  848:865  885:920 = -3.7 deg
